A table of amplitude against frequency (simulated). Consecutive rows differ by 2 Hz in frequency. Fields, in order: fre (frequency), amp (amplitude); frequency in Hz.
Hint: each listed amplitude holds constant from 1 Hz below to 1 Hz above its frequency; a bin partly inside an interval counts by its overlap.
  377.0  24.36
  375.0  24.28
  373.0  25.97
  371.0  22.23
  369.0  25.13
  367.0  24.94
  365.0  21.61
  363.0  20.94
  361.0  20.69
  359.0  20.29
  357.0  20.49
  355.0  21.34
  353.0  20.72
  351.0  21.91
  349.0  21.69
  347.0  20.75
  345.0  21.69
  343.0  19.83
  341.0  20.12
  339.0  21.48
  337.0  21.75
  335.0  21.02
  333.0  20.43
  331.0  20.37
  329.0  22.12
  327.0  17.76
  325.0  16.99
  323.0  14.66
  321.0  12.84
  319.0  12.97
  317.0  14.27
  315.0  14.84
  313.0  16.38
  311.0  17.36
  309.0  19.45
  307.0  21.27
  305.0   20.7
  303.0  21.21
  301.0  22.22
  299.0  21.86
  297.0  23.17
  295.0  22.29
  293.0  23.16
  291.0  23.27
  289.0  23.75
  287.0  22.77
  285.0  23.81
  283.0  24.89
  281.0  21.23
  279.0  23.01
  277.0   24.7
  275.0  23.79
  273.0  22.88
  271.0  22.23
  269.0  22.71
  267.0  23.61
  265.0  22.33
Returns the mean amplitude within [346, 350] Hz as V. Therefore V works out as 21.2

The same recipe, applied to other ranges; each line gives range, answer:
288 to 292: 23.5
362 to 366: 21.3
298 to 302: 22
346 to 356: 21.3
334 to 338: 21.4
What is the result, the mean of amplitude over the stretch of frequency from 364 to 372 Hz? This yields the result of 23.5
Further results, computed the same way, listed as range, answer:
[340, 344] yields 20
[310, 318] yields 15.7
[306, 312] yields 19.4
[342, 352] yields 21.2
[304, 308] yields 21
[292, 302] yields 22.5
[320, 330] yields 16.9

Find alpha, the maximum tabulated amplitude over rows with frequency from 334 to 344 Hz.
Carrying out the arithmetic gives 21.75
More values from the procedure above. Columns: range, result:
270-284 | 24.89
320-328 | 17.76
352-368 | 24.94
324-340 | 22.12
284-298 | 23.81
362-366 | 21.61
